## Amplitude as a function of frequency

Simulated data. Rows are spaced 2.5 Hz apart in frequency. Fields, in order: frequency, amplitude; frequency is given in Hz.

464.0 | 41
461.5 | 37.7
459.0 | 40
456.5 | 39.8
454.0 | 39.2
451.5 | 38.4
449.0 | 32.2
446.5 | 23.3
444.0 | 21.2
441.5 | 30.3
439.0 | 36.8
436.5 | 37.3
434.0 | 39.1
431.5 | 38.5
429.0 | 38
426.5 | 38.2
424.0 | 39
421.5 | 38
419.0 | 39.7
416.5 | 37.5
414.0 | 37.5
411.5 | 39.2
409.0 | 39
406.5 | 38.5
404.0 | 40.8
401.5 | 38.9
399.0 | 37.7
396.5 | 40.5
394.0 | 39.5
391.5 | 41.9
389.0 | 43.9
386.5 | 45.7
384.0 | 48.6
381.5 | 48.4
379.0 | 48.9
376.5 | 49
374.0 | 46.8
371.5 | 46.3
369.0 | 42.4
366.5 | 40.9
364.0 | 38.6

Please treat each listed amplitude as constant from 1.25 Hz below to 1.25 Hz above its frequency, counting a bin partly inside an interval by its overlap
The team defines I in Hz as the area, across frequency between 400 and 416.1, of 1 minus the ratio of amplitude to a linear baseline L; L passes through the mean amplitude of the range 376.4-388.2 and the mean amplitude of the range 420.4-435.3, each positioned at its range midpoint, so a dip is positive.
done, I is 1.4 Hz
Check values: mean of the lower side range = 47.9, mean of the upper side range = 38.5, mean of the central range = 38.9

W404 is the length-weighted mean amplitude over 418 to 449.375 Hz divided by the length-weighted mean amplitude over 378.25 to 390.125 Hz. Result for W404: 0.74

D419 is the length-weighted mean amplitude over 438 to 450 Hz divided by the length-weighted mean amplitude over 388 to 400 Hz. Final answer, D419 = 0.70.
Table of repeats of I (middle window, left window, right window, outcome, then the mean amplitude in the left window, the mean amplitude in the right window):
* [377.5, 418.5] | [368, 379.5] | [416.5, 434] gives 1.17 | 46.6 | 38.5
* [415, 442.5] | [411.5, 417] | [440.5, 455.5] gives -2.11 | 37.9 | 30.9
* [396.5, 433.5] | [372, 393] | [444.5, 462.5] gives 2.33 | 46.6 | 35.2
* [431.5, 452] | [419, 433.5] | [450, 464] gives 3.33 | 38.5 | 39.1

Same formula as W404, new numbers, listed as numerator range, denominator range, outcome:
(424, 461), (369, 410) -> 0.81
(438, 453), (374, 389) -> 0.64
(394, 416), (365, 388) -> 0.84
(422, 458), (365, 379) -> 0.78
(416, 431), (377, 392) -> 0.83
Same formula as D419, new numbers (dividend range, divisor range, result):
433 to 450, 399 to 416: 0.81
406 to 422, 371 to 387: 0.81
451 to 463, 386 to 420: 0.98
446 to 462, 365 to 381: 0.79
